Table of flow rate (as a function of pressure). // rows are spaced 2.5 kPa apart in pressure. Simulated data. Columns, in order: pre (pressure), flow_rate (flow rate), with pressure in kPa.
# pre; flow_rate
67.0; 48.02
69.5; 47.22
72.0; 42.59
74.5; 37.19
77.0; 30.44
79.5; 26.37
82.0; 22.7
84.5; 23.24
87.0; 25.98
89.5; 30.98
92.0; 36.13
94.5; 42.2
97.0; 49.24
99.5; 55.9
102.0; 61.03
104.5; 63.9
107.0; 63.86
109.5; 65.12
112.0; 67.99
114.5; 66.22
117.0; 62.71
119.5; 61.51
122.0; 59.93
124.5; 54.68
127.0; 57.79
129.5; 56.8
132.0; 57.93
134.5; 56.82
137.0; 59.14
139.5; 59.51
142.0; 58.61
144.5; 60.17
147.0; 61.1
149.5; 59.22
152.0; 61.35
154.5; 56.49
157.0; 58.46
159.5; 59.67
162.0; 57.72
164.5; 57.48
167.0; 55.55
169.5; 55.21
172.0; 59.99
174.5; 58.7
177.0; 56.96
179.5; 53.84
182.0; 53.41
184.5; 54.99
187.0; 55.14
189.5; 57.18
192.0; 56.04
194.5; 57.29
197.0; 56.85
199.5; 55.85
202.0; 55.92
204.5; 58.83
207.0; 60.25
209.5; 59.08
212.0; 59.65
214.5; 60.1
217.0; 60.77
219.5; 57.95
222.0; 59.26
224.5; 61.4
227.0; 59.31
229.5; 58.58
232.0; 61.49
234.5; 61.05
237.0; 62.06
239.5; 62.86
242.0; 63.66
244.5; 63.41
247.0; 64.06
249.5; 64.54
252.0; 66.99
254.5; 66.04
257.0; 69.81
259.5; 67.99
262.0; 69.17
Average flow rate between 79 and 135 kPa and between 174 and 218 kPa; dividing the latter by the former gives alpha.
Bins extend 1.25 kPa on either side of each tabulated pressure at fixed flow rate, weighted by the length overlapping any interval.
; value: 1.12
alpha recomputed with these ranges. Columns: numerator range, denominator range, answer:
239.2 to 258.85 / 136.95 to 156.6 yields 1.10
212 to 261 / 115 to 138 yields 1.06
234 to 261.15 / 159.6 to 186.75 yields 1.15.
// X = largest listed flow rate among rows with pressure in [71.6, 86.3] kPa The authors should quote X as 42.59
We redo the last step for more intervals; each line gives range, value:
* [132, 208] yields 61.35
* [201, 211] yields 60.25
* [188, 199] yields 57.29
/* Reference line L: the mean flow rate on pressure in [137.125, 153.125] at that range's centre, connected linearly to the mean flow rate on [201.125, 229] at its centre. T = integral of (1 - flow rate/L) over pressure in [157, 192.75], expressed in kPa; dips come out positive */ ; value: 1.82 kPa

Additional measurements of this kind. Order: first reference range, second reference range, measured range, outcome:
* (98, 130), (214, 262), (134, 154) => 0.7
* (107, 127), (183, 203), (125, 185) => 1.5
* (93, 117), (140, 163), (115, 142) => 0.2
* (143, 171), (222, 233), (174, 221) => 1.6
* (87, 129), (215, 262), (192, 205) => 0.8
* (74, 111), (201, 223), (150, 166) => -2.1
